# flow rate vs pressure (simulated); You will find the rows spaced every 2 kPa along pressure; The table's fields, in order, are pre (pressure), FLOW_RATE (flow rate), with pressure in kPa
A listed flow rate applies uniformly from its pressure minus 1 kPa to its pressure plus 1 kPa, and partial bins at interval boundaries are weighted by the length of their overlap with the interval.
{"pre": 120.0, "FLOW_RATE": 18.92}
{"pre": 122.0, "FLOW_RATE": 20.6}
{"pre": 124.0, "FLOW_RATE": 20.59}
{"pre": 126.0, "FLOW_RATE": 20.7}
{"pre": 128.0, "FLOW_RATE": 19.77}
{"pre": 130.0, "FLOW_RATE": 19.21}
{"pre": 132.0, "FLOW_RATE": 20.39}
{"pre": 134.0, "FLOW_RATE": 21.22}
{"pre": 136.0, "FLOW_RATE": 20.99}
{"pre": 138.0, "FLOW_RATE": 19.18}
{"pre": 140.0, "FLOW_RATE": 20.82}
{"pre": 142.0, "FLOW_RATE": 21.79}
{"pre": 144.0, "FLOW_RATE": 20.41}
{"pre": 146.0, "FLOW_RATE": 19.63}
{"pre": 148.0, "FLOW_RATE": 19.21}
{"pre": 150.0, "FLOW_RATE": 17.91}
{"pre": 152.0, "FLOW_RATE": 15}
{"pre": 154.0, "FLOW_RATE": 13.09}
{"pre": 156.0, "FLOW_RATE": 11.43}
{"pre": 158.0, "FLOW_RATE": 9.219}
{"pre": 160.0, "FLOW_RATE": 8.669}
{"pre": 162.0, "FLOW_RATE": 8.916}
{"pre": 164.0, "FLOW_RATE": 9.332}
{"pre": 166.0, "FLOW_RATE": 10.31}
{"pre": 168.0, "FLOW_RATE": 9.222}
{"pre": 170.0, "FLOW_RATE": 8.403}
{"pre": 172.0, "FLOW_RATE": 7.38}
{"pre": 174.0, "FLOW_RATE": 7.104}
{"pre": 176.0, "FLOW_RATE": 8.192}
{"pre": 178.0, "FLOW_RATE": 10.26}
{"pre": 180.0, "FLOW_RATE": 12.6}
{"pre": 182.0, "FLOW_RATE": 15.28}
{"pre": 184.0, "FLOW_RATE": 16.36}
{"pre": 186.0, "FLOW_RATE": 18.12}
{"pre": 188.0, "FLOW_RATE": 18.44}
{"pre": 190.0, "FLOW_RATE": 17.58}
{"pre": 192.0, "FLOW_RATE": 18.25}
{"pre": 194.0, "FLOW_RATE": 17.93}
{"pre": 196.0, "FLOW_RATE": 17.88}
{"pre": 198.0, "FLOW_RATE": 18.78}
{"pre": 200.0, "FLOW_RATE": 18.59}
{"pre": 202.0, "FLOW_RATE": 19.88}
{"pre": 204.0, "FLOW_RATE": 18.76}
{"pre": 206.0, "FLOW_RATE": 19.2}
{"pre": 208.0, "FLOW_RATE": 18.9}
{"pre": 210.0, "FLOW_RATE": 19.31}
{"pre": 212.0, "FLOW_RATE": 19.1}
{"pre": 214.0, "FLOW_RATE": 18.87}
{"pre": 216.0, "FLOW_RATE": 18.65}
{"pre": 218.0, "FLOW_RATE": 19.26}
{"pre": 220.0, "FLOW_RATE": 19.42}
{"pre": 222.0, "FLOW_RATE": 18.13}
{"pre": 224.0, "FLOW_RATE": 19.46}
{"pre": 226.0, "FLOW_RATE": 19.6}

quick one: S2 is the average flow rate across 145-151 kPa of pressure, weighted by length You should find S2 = 18.9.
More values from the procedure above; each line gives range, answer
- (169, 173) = 7.89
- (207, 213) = 19.1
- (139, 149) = 20.4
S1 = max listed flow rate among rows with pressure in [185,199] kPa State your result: 18.78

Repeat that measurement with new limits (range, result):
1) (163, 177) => 10.31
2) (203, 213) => 19.31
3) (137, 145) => 21.79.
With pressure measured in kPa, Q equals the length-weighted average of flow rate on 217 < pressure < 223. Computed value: 18.9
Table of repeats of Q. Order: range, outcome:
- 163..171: 9.32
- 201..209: 19.2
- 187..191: 18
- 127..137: 20.3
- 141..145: 21.1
